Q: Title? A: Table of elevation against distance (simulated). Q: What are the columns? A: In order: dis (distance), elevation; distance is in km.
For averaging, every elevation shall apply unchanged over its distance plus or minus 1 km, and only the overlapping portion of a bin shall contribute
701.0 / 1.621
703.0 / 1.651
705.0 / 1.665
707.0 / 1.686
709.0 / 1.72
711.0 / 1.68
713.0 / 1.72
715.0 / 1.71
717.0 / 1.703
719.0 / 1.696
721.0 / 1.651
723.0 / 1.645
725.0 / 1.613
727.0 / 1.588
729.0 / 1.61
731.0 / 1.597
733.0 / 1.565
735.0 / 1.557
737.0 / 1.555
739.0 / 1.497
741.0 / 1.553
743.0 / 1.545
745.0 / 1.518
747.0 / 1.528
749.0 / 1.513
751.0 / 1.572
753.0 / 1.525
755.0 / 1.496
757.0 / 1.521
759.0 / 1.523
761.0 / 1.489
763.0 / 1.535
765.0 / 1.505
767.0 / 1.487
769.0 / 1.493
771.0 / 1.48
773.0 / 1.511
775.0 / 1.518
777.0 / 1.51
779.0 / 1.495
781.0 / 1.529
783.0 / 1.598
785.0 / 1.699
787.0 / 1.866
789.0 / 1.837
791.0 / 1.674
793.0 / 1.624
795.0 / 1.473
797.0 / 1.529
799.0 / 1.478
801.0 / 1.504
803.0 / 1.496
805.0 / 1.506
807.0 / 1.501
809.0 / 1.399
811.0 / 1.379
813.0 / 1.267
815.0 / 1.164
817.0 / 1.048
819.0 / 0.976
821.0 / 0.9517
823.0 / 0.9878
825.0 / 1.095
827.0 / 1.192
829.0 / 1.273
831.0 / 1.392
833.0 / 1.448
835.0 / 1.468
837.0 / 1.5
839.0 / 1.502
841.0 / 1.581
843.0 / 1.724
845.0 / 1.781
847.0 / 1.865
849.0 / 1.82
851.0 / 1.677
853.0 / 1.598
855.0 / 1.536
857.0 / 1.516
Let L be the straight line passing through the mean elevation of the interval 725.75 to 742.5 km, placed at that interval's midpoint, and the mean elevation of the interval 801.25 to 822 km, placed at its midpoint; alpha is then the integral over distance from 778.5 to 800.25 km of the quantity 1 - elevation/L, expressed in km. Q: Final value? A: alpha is -4.2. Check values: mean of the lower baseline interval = 1.57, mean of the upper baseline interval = 1.28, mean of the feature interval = 1.62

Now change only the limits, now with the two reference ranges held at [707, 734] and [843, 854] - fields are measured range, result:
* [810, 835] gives 7.7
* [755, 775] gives 2.2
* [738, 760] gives 2.0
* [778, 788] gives 0.4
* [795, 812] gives 2.4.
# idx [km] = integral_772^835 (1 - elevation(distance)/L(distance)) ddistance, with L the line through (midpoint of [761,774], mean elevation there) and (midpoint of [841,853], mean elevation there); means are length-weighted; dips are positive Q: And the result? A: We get 7.3 km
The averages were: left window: 1.5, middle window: 1.42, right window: 1.74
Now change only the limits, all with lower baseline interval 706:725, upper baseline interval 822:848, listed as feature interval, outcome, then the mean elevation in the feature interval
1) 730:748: 1.02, 1.55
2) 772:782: 0.32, 1.51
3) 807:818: 1.61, 1.27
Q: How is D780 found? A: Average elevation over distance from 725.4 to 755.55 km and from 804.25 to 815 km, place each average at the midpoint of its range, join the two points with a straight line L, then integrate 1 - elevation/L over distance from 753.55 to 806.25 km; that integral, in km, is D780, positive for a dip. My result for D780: -3.5 km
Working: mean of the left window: 1.55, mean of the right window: 1.39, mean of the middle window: 1.55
